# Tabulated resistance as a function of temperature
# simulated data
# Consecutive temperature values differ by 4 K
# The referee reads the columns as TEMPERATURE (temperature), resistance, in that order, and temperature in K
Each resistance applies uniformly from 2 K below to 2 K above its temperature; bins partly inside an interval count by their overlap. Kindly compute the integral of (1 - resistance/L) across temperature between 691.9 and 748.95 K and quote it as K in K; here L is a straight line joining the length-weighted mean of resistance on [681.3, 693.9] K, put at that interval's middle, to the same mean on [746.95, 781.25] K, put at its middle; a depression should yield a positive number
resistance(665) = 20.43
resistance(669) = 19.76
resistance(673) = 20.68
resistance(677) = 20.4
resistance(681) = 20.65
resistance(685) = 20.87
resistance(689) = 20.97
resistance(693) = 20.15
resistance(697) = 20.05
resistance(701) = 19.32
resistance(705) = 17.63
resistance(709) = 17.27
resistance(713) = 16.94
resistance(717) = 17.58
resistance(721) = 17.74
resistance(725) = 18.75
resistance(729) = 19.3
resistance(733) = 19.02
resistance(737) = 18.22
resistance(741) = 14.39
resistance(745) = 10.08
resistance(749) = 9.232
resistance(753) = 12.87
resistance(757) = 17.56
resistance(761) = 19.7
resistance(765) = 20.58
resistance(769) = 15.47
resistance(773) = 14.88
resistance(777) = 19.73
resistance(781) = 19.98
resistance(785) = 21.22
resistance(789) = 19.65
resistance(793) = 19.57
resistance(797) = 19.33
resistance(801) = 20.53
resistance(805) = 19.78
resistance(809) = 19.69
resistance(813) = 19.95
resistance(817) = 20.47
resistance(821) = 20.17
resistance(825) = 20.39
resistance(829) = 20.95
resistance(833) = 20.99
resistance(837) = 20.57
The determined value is 5.1 K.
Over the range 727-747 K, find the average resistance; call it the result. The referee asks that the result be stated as 16.2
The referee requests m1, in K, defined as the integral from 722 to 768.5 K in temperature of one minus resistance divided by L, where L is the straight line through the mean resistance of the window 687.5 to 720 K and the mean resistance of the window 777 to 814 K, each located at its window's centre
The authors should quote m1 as 7.03 K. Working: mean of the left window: 18.7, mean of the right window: 20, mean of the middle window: 16.3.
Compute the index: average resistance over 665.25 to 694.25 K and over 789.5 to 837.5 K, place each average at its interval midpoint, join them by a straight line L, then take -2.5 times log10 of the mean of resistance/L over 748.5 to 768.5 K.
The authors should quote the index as 0.228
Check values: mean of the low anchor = 20.5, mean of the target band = 16.5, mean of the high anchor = 20.2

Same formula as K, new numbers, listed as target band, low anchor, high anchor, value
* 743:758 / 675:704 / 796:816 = 6.0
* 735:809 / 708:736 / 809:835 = 7.2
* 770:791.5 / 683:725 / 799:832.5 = 1.0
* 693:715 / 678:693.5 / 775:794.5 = 2.3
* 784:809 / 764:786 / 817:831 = -0.8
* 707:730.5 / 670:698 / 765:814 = 2.6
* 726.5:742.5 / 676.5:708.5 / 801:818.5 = 1.6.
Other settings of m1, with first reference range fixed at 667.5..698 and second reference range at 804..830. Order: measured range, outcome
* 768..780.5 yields 1.9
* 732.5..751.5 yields 6.1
